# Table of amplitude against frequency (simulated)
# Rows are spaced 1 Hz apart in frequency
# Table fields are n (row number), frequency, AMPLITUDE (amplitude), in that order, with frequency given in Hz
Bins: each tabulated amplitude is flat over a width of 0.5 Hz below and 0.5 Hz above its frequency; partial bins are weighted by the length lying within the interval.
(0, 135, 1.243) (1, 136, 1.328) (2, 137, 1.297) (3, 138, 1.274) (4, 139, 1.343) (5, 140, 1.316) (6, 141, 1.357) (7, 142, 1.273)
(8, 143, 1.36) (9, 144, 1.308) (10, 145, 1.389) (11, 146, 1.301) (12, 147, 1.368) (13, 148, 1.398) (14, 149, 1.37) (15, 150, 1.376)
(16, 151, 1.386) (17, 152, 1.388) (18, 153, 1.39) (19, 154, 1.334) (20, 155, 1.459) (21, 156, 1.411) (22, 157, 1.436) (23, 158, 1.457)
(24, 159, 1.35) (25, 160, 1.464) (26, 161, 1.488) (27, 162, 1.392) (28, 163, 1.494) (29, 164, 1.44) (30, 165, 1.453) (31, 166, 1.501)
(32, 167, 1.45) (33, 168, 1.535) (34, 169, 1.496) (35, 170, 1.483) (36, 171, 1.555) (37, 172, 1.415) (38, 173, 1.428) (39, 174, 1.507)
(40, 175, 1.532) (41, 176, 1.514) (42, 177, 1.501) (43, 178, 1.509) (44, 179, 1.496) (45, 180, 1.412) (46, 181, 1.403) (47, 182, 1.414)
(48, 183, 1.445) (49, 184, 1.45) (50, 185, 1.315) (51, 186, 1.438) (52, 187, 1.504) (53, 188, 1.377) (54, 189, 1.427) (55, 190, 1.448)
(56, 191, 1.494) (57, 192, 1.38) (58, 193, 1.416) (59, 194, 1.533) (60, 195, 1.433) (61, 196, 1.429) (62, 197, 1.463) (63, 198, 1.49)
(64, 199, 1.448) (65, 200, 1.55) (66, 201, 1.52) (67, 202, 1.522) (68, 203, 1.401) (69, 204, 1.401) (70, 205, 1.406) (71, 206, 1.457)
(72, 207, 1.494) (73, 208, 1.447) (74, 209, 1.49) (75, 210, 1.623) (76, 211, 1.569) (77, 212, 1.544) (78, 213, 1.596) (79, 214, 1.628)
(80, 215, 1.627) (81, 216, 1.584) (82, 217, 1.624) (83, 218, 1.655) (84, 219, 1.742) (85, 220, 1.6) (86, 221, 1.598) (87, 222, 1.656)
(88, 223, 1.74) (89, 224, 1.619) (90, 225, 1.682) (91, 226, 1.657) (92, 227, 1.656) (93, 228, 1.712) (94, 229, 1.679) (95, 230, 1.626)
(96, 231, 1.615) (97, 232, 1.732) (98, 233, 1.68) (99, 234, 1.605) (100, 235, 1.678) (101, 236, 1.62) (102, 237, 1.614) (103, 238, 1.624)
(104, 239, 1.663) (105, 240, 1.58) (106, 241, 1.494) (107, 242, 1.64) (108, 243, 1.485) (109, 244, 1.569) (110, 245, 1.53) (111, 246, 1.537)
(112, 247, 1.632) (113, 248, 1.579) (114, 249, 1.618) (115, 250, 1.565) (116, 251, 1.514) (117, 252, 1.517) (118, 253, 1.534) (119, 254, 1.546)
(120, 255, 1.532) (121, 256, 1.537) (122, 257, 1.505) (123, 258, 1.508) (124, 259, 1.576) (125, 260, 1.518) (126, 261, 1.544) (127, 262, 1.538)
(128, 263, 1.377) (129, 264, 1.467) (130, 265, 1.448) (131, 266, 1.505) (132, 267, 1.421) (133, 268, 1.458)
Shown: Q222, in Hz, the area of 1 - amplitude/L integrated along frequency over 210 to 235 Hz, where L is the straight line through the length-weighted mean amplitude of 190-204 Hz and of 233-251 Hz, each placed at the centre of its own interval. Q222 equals -1.7 Hz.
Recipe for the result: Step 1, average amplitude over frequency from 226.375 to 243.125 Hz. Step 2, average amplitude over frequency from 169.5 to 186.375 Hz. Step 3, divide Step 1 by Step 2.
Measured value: 1.12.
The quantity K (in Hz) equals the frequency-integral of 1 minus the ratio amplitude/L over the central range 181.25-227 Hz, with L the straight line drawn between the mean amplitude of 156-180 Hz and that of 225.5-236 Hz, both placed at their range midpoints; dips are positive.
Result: 1.8 Hz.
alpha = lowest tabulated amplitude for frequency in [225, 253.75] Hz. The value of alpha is 1.485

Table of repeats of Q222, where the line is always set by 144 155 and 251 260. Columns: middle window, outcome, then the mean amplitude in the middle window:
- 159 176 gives -0.93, 1.47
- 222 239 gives -1.89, 1.66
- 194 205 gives -0.15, 1.47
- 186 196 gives -0.08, 1.44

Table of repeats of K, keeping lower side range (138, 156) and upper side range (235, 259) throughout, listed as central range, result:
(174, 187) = -0.3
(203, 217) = -0.4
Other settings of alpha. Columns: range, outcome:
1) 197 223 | 1.401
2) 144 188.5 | 1.301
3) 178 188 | 1.315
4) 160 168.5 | 1.392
